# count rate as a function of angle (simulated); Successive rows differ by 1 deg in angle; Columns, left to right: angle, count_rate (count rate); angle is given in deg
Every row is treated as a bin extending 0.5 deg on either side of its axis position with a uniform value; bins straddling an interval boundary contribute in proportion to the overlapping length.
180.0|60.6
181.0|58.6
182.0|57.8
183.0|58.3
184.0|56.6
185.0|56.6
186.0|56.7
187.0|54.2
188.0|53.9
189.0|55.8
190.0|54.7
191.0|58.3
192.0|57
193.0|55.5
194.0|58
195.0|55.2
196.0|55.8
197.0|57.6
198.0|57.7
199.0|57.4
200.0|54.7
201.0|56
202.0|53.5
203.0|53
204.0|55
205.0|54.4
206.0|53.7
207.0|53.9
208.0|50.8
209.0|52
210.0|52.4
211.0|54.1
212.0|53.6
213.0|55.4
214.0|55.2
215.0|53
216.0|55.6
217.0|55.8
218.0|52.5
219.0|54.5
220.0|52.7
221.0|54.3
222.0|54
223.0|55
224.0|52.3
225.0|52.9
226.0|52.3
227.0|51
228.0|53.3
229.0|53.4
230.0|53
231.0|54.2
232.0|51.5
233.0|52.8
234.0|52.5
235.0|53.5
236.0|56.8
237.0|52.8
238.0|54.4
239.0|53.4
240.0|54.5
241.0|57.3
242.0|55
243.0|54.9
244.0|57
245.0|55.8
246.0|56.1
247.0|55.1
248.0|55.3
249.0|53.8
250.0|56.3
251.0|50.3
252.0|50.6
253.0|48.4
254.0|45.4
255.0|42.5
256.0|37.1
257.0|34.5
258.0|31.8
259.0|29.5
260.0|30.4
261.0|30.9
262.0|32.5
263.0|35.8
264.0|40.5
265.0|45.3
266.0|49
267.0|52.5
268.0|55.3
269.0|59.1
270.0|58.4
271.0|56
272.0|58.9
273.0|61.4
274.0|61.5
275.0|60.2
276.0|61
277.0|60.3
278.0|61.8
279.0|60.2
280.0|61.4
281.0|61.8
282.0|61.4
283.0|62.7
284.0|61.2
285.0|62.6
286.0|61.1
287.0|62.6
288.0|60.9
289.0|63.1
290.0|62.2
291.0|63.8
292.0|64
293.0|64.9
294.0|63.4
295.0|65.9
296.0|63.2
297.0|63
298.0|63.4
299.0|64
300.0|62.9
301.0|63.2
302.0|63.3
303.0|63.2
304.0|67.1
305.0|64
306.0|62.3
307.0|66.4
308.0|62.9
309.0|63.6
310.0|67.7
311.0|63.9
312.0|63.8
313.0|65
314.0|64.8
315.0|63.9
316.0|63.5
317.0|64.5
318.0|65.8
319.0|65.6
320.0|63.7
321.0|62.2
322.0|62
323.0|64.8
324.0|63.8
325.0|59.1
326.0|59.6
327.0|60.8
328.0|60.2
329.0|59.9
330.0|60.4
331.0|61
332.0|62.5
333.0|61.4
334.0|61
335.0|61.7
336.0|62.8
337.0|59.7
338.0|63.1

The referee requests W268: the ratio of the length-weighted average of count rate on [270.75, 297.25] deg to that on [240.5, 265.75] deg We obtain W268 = 1.4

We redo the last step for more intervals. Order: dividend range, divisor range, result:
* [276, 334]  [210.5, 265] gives 1.26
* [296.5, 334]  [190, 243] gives 1.16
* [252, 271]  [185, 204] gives 0.77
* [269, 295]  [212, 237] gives 1.15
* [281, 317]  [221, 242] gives 1.19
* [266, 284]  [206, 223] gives 1.10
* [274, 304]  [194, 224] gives 1.15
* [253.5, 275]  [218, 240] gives 0.85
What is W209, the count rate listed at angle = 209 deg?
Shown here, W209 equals 52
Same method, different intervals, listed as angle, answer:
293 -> 64.9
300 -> 62.9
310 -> 67.7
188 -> 53.9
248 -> 55.3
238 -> 54.4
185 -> 56.6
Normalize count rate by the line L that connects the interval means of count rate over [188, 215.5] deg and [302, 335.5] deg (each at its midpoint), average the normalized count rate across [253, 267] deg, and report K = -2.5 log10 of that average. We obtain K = 0.47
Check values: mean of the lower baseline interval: 54.9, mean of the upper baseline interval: 63.1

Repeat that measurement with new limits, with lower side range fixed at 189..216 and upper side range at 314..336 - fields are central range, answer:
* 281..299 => -0.05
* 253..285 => 0.17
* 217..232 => 0.06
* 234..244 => 0.05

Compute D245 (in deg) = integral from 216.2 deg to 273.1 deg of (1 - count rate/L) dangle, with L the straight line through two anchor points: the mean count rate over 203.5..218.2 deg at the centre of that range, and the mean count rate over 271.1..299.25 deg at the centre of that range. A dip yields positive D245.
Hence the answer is 7.0 deg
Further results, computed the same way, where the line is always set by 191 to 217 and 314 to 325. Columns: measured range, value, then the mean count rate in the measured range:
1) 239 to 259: 2.97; 49.7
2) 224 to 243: 1.19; 53.6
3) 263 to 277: 1.22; 54.8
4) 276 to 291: -0.17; 61.7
